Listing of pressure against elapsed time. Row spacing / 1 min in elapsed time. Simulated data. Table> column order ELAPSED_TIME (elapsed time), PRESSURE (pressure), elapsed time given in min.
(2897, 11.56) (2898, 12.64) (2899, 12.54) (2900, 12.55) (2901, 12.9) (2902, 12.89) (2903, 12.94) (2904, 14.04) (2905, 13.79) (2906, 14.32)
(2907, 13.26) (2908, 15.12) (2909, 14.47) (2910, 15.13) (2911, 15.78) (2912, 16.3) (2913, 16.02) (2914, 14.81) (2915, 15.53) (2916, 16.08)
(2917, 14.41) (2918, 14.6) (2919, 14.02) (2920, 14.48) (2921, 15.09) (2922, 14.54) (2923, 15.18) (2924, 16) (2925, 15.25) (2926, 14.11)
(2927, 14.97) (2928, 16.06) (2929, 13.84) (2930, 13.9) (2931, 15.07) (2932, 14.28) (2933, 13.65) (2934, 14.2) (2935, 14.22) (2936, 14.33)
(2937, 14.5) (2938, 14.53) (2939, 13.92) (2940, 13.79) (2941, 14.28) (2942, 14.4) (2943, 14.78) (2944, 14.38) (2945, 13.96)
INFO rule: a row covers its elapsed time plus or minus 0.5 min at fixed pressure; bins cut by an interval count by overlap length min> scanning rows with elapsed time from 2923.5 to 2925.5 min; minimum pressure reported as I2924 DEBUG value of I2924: 15.25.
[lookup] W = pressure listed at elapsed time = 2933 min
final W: 13.65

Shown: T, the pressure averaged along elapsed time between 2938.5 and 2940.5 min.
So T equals 13.9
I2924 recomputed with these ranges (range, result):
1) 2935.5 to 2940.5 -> 13.79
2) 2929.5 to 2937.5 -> 13.65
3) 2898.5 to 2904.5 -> 12.54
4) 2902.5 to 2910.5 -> 12.94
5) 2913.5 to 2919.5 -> 14.02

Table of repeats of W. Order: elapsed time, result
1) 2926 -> 14.11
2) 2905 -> 13.79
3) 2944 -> 14.38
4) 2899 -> 12.54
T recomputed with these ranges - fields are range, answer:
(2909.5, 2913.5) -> 15.8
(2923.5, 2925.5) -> 15.6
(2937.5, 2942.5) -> 14.2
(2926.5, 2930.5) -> 14.7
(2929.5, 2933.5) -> 14.2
